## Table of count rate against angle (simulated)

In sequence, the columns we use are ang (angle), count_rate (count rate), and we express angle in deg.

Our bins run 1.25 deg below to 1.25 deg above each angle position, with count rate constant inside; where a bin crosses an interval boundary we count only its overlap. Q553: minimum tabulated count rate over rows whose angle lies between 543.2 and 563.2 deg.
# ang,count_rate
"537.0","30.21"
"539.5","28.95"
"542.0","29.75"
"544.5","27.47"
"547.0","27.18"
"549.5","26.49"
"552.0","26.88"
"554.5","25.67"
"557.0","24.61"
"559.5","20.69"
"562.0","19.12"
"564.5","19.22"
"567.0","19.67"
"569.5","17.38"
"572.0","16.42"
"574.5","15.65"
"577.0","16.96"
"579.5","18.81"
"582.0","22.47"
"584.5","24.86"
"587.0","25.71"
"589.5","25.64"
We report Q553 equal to 19.12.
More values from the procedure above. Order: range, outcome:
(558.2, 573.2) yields 16.42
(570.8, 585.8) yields 15.65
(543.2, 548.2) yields 27.18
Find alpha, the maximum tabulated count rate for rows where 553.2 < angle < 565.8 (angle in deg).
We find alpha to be 25.67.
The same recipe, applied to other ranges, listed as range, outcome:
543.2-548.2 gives 27.47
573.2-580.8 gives 18.81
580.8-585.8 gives 24.86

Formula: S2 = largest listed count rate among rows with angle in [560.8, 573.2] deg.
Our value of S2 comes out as 19.67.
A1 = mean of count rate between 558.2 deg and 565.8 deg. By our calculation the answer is 19.7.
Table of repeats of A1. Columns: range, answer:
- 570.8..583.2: 18.1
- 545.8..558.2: 26.2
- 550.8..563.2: 23.4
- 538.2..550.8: 28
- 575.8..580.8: 17.9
